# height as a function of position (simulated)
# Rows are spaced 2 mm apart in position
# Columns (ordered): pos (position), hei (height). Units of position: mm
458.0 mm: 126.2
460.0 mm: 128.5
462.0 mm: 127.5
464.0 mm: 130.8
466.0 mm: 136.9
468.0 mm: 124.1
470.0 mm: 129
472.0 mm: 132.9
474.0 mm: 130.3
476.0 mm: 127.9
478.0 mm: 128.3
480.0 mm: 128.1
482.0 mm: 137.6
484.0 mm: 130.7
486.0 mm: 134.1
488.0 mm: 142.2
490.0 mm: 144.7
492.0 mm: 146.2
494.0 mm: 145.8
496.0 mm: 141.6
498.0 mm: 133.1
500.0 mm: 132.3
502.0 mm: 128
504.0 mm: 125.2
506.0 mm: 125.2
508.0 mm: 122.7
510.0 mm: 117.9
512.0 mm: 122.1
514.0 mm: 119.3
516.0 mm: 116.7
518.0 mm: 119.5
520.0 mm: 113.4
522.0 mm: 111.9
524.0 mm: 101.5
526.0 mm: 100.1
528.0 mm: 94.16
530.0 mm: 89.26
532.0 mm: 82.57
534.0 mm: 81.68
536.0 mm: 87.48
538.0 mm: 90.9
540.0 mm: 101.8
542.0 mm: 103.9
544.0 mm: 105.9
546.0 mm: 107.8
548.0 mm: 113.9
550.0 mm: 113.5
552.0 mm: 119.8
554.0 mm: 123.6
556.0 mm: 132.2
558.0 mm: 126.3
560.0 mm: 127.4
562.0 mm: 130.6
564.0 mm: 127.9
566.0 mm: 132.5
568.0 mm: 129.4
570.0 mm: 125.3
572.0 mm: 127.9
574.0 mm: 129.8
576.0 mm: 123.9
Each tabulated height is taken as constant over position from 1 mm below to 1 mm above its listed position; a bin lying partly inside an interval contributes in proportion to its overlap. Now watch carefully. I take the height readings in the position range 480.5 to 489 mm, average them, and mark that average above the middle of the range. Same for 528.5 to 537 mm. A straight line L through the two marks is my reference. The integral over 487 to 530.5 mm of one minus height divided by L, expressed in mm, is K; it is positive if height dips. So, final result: -4.7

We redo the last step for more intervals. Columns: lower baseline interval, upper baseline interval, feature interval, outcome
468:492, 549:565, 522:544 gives 5.7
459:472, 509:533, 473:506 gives -4.0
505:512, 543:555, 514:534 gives 2.7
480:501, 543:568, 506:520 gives 1.4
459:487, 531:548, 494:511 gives -2.0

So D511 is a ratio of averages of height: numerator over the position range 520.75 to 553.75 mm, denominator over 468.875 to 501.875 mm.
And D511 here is 0.75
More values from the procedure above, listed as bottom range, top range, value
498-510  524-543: 0.73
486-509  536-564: 0.85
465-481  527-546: 0.72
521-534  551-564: 1.33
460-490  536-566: 0.88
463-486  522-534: 0.72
